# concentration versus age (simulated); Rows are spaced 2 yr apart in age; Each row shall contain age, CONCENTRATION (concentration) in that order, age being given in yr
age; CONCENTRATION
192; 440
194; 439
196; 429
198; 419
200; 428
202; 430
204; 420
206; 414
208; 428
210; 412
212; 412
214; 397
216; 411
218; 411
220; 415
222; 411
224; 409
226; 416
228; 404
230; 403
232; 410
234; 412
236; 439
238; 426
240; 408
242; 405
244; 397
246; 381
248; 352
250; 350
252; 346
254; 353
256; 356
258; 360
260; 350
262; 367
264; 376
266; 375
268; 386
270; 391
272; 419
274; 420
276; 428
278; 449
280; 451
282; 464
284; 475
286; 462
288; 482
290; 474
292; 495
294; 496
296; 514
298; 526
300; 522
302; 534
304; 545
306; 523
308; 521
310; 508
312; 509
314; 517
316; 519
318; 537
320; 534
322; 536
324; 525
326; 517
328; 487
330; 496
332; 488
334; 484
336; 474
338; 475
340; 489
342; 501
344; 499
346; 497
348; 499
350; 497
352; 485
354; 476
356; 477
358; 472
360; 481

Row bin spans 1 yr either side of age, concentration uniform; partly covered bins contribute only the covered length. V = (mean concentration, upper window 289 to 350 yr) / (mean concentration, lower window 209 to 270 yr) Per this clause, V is 1.30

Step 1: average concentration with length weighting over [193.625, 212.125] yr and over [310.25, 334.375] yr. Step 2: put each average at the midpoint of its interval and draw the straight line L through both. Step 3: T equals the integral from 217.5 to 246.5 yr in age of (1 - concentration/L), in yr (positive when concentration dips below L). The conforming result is 2.3 yr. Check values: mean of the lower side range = 423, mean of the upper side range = 513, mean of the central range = 410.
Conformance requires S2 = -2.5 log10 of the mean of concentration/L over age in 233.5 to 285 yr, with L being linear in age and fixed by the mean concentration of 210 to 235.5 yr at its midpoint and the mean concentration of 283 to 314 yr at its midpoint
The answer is 0.15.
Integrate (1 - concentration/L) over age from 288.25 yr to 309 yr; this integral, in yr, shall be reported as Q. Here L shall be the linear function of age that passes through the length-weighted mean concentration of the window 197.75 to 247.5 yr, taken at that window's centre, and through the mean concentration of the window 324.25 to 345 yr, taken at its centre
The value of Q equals -2.1 yr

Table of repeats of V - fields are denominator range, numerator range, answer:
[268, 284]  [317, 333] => 1.19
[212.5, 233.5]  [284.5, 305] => 1.23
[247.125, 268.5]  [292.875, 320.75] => 1.45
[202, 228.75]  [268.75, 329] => 1.19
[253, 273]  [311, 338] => 1.36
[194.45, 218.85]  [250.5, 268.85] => 0.87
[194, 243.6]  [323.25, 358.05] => 1.18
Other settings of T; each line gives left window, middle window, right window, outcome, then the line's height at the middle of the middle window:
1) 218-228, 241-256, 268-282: 1.8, 419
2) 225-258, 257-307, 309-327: 1.2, 460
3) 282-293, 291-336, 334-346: -3.0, 482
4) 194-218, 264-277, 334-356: 1.4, 451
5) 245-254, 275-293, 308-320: -0.8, 444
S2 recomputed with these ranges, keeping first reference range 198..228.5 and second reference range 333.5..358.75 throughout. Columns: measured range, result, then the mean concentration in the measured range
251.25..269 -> 0.208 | 363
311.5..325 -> -0.118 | 526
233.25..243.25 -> 0.028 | 418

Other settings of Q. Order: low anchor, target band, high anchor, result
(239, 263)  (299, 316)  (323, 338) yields -2.4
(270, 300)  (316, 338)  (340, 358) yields -1.1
